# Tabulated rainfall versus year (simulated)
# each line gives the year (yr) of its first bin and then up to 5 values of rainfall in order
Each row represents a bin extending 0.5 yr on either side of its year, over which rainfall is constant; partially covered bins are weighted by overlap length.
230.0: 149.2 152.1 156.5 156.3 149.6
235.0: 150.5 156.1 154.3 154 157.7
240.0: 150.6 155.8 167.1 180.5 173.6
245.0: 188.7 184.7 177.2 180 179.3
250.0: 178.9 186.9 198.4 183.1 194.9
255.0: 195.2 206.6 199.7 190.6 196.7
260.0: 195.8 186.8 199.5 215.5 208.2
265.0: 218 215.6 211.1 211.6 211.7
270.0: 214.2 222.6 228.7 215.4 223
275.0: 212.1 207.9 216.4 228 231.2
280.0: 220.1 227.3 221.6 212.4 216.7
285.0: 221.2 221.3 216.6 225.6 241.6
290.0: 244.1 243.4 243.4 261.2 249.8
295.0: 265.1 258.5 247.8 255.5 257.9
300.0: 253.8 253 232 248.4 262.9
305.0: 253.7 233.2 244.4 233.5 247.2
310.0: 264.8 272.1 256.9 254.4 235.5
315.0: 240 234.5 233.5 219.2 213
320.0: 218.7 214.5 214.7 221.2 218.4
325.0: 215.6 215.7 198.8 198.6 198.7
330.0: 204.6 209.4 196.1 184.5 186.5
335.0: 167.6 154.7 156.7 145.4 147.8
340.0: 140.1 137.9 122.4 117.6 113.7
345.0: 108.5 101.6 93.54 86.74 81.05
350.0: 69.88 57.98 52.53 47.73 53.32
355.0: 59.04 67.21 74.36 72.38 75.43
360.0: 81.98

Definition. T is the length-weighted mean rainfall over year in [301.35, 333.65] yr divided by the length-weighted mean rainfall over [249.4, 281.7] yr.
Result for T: 1.10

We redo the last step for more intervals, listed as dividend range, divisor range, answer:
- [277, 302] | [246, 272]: 1.19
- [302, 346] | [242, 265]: 1.06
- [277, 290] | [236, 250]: 1.32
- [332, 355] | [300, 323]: 0.48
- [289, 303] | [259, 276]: 1.19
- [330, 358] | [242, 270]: 0.60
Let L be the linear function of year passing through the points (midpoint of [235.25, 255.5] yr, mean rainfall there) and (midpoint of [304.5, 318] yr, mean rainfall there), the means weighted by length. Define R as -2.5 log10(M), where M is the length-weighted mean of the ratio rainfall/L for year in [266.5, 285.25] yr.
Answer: -0.06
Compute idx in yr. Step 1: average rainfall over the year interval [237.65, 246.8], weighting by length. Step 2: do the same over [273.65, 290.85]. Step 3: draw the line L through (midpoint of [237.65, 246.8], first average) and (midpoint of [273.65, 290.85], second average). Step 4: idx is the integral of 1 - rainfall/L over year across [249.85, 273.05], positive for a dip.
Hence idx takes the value -1.1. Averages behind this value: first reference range 169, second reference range 223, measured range 204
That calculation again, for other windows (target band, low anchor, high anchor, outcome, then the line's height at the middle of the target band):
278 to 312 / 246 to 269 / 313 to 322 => -4.1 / 216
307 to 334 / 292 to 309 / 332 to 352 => -4.9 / 190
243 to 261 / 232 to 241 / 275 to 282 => -1.0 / 179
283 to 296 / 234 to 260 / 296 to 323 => -0.9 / 221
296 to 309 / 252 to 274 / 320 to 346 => -4.1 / 189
